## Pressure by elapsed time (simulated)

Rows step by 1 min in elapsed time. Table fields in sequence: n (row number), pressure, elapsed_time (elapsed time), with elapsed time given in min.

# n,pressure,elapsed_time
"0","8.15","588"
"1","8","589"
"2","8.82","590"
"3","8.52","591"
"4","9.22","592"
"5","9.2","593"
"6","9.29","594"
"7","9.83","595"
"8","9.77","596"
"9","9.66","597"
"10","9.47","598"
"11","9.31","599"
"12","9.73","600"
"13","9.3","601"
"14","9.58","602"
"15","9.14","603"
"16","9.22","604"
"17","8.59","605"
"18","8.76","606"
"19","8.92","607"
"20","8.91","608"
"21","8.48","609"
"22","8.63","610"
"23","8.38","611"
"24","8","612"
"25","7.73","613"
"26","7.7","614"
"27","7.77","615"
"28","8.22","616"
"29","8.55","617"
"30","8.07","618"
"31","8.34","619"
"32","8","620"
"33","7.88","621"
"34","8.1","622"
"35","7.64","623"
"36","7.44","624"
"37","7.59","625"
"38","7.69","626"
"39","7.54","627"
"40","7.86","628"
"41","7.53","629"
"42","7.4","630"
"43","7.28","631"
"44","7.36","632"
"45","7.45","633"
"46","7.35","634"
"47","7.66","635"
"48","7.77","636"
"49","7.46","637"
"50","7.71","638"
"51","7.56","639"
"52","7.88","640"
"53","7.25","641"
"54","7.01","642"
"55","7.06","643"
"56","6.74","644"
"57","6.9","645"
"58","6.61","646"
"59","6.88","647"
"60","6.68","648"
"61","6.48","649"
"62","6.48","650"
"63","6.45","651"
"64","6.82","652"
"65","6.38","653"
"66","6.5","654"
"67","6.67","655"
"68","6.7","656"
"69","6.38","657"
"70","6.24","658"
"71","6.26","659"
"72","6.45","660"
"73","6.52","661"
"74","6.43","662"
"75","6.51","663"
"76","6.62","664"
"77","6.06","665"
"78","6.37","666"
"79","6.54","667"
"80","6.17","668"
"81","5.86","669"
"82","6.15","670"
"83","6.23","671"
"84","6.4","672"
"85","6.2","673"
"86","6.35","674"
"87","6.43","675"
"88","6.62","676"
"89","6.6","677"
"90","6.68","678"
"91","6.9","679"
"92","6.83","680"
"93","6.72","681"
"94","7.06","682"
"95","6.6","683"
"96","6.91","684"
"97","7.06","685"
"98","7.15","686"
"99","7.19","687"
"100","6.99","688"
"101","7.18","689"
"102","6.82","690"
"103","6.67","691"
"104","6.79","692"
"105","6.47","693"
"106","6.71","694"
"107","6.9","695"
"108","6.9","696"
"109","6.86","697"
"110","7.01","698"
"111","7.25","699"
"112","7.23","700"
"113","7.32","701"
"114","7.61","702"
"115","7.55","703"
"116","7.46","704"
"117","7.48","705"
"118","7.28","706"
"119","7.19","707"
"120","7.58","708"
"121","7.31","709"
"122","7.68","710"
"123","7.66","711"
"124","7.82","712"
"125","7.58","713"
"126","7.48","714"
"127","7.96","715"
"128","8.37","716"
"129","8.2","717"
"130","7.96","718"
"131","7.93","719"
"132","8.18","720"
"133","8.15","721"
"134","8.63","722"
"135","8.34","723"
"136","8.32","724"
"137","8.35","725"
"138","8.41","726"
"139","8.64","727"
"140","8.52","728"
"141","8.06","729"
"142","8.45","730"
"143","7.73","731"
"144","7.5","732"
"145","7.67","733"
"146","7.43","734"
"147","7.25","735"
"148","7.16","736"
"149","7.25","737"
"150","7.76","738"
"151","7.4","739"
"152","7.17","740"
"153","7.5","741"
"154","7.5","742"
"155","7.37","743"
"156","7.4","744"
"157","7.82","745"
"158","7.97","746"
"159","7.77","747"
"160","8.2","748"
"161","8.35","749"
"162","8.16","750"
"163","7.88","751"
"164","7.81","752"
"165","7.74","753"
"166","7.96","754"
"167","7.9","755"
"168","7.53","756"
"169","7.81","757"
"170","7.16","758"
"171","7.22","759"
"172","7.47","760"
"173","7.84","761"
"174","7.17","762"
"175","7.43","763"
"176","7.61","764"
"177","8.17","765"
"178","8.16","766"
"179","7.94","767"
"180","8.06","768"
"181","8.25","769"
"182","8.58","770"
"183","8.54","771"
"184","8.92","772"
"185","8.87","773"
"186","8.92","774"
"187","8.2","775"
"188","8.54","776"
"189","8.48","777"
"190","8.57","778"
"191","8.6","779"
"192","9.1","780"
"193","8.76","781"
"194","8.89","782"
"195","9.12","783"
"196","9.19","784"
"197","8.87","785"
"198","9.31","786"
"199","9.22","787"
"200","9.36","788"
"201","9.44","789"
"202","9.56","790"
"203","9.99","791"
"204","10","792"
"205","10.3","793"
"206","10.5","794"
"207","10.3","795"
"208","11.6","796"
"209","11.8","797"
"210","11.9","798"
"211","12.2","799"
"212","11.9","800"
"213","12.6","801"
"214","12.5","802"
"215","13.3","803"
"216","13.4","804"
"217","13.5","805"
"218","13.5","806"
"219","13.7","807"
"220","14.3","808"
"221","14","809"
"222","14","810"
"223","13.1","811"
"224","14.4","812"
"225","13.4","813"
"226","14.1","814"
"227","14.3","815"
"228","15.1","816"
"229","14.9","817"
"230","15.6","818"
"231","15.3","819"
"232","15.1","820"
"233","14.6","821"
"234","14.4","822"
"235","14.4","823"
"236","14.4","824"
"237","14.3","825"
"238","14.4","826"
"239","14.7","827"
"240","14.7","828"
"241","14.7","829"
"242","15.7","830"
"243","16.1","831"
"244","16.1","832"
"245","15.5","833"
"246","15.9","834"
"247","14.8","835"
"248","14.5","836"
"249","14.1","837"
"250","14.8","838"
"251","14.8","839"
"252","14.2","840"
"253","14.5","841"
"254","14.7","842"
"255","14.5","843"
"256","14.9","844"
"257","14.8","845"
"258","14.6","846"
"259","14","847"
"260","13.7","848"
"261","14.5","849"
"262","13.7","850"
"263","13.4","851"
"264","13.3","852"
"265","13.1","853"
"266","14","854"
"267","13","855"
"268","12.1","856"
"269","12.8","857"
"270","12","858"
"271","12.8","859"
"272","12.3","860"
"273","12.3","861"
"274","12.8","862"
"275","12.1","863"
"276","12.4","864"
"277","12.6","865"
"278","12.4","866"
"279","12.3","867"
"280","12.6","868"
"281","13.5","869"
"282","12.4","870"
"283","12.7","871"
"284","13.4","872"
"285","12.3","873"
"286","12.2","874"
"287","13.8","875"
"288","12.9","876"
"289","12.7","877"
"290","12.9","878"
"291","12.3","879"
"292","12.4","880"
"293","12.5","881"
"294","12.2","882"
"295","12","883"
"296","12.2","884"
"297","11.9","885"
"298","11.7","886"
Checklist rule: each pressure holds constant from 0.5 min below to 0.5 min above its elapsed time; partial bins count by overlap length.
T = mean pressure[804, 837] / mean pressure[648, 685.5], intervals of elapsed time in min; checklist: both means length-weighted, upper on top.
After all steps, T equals 2.2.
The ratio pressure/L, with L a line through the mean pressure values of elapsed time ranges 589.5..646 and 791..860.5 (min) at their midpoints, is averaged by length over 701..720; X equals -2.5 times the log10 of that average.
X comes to 0.358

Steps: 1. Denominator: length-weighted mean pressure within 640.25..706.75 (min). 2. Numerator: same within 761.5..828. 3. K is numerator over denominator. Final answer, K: 1.67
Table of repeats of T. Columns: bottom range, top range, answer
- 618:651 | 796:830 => 1.88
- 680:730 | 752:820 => 1.38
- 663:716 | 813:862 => 2.06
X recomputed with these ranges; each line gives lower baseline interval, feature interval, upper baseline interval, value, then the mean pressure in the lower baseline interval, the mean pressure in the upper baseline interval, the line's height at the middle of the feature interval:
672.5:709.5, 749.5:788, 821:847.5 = 0.33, 6.97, 14.8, 11.2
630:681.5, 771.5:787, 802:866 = 0.32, 6.74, 14.1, 11.8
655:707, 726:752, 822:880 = 0.17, 6.74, 13.7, 9.12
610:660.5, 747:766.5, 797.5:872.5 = 0.41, 7.33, 13.8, 11.3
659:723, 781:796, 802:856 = 0.26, 7.05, 14.4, 12.2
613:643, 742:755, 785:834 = 0.40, 7.68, 13.1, 11.3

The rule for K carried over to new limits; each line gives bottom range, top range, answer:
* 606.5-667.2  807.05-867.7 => 1.92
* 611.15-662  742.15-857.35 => 1.58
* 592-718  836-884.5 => 1.77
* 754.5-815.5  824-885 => 1.34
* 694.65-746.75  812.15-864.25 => 1.85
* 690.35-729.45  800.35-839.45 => 1.89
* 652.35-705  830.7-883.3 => 2.01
